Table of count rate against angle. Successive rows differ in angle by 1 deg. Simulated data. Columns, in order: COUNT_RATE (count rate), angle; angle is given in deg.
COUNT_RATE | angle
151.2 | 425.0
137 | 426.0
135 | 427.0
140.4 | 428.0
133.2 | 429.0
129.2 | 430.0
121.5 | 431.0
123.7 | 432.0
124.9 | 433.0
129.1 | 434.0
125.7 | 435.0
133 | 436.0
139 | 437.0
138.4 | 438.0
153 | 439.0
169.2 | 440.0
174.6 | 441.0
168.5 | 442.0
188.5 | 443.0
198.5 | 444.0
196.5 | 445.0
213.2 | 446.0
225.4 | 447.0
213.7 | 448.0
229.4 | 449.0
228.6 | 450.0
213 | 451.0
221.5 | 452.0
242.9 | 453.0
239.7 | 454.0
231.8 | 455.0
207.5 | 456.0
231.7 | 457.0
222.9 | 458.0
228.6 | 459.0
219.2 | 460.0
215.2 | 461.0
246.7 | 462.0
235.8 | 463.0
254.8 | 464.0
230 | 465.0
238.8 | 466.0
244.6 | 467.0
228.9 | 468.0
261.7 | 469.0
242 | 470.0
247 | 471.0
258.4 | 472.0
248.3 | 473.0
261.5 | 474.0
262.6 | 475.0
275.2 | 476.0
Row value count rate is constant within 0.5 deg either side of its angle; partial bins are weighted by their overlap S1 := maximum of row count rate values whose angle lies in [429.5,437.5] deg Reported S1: 139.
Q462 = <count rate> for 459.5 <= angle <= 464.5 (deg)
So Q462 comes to 234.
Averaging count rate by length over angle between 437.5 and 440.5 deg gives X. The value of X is 154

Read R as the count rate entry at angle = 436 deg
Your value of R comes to 133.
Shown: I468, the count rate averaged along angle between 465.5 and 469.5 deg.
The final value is 244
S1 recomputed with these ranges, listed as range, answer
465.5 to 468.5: 244.6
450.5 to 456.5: 242.9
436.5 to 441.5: 174.6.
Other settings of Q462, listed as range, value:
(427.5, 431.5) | 131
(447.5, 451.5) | 221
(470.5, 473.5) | 251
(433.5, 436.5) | 129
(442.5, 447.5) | 204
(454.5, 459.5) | 224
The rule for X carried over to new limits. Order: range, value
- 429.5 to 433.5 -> 125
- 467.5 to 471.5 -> 245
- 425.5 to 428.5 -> 137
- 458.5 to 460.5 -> 224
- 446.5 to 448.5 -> 220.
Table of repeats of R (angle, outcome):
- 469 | 261.7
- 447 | 225.4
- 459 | 228.6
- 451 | 213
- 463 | 235.8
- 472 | 258.4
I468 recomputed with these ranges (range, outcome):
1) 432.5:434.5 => 127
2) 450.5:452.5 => 217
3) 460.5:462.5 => 231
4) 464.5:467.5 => 238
